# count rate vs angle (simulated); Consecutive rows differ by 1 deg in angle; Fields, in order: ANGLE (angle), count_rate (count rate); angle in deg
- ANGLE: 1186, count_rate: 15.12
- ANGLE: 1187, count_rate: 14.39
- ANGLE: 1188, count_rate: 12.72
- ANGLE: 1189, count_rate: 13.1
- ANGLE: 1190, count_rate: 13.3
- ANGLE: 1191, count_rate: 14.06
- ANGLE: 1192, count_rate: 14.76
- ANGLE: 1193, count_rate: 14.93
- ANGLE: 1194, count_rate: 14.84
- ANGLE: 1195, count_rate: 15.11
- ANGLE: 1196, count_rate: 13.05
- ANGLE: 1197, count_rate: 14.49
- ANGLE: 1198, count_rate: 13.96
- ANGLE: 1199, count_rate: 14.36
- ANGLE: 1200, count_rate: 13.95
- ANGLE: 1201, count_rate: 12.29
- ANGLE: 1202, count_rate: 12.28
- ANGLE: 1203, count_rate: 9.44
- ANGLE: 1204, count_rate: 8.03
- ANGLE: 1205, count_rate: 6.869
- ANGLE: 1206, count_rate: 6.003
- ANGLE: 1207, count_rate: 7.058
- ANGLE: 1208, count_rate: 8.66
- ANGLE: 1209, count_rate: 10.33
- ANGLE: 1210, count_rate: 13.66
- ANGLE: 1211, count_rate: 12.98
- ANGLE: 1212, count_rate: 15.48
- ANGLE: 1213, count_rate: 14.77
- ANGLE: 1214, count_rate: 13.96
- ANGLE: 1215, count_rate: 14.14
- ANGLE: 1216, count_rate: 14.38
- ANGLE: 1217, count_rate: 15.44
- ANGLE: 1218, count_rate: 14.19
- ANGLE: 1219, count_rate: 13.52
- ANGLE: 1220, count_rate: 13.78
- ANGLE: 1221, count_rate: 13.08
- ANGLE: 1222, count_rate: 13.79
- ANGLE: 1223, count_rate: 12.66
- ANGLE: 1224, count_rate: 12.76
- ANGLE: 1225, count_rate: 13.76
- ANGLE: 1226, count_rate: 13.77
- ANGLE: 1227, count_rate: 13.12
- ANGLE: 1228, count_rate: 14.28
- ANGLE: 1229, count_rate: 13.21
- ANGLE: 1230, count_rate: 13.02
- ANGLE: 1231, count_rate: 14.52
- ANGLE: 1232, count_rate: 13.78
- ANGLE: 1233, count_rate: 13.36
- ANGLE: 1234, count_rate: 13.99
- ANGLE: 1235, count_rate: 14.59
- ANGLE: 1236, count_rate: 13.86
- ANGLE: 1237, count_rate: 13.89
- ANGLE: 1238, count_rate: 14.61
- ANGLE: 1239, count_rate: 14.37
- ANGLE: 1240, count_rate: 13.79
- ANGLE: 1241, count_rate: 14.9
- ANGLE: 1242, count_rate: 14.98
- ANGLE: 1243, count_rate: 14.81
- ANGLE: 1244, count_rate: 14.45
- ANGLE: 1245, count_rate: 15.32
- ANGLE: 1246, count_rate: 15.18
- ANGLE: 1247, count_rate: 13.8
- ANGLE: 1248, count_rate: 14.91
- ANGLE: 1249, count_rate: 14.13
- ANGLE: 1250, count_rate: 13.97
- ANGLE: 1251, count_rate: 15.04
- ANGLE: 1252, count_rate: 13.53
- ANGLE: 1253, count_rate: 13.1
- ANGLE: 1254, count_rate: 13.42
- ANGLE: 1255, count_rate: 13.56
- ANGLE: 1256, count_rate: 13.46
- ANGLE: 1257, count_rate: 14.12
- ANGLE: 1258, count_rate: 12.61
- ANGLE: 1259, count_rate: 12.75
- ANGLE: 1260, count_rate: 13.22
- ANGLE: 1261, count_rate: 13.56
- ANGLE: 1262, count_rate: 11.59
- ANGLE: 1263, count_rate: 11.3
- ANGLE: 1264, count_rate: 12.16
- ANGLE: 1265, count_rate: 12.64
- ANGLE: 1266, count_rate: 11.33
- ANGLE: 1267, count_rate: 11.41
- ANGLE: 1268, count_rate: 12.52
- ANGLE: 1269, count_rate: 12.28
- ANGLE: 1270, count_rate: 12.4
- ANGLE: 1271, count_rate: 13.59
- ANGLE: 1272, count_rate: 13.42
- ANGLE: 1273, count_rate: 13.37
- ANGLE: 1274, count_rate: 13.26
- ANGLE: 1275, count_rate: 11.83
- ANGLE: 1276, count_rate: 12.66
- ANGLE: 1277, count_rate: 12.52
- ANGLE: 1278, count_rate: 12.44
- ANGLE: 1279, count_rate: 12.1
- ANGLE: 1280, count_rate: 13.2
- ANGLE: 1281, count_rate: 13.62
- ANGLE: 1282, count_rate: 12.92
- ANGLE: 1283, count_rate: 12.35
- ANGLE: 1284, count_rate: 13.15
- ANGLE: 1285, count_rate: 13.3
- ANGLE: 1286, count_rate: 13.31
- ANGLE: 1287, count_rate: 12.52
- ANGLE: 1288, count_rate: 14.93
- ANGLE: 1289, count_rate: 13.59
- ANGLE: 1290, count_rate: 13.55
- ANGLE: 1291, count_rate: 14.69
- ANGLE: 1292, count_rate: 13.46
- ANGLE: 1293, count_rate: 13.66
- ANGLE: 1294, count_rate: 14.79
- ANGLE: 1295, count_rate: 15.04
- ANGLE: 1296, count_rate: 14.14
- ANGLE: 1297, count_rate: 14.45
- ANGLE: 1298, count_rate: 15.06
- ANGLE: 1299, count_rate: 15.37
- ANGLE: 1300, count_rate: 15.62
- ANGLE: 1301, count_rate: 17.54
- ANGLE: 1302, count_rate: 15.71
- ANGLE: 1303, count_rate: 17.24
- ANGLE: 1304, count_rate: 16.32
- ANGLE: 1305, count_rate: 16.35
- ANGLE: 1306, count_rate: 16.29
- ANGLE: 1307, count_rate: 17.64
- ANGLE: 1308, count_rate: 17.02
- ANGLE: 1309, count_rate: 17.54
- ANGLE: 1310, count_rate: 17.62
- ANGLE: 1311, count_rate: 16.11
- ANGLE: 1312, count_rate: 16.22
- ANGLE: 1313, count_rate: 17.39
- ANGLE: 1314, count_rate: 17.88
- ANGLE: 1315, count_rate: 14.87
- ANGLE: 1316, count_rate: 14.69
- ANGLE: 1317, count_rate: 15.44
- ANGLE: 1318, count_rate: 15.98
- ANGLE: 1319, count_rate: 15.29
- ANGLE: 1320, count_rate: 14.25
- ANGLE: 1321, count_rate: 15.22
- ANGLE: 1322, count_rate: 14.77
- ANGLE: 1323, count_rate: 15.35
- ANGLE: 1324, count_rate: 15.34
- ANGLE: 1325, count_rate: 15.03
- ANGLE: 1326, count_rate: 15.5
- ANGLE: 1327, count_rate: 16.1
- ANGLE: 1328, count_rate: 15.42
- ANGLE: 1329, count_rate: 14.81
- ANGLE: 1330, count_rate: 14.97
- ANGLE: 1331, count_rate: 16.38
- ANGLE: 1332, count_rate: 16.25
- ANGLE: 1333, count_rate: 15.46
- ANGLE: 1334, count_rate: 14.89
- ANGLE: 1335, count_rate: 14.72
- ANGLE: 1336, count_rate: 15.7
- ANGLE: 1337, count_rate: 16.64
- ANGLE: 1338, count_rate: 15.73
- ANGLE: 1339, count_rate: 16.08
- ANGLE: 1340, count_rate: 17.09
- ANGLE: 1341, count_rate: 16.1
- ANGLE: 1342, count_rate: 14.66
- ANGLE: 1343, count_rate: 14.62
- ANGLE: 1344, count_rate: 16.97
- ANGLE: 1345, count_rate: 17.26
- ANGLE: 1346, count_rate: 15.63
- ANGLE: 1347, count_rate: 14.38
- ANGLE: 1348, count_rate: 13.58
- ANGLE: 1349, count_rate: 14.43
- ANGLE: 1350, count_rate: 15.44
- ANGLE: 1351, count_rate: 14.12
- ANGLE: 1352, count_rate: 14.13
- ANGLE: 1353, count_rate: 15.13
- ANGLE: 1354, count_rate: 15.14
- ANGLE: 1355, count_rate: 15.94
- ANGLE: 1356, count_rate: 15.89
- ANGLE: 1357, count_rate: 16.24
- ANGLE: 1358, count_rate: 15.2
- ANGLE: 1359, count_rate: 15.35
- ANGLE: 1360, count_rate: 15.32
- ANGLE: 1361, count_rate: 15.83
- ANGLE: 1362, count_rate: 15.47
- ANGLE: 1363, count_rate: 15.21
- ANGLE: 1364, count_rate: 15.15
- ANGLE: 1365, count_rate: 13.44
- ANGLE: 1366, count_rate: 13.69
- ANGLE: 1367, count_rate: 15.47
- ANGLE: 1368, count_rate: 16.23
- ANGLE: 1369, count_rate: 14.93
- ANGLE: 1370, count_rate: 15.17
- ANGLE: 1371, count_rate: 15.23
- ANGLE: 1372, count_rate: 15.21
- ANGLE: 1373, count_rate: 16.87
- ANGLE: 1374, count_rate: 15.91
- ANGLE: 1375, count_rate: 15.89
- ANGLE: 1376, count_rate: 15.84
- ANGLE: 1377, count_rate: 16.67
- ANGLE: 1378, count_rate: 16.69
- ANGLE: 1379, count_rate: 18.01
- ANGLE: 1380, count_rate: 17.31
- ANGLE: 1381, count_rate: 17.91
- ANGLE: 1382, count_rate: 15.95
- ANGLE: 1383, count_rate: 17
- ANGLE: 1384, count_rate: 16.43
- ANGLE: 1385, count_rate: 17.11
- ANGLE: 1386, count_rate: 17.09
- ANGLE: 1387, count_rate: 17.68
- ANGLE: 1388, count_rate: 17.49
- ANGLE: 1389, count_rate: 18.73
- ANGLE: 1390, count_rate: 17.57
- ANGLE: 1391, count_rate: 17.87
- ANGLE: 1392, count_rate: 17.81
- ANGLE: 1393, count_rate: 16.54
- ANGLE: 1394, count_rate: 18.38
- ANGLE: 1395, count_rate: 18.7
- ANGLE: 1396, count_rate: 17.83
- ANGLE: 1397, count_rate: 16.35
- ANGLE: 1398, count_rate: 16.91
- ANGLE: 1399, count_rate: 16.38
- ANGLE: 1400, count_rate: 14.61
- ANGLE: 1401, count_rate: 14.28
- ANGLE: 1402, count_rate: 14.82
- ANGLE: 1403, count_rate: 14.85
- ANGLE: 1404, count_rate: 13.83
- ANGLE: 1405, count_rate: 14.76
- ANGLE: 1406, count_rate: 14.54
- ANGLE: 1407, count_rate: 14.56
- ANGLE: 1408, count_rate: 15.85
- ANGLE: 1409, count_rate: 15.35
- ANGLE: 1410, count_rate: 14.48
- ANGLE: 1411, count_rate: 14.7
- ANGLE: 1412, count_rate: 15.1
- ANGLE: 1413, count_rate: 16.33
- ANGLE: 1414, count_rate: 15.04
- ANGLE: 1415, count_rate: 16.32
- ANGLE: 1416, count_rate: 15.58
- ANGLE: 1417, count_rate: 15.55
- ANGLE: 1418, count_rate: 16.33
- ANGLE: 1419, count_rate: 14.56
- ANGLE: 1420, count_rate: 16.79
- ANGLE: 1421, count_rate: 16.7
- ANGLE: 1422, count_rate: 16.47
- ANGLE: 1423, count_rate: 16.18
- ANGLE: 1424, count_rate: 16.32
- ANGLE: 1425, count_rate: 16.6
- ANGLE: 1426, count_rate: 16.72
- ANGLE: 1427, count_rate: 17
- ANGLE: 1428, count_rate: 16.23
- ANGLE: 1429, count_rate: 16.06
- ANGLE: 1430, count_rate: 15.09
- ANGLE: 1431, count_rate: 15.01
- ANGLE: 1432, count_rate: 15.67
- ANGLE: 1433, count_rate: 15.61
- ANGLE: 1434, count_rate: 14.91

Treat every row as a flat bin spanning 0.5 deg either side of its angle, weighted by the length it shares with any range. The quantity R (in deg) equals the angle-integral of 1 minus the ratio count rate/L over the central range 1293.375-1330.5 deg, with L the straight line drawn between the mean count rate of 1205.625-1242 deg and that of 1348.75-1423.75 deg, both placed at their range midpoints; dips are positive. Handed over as -2.7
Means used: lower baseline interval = 13.3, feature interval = 15.8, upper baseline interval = 15.9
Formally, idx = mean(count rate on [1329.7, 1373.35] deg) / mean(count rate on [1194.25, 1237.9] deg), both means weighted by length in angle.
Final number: 1.19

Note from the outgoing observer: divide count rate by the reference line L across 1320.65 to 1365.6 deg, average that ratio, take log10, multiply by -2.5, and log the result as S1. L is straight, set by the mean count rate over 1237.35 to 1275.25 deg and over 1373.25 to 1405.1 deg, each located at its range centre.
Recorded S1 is 0.01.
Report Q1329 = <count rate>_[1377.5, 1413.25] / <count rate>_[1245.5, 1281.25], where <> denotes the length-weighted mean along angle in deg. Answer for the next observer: 1.26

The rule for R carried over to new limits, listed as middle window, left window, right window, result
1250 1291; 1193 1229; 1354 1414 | 2.61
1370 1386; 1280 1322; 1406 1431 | -0.97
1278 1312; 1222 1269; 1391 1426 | -1.29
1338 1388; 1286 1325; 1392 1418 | -0.52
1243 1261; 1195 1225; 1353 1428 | -0.87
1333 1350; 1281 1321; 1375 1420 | 0.13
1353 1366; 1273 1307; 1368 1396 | 0.76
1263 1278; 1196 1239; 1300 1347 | 2.01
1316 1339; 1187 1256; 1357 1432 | -0.63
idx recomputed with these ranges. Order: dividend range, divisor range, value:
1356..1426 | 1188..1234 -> 1.24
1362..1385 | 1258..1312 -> 1.14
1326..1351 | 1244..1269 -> 1.17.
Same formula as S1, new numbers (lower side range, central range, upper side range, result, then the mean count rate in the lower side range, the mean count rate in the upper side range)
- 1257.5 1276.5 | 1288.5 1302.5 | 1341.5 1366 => -0.11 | 12.5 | 15.2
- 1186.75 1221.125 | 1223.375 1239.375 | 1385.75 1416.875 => -0.04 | 12.8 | 16.1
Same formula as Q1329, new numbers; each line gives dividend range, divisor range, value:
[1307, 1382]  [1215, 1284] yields 1.16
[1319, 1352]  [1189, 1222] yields 1.21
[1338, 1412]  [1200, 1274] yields 1.21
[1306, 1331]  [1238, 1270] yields 1.18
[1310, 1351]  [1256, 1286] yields 1.23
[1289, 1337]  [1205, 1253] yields 1.16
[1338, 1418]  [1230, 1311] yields 1.13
